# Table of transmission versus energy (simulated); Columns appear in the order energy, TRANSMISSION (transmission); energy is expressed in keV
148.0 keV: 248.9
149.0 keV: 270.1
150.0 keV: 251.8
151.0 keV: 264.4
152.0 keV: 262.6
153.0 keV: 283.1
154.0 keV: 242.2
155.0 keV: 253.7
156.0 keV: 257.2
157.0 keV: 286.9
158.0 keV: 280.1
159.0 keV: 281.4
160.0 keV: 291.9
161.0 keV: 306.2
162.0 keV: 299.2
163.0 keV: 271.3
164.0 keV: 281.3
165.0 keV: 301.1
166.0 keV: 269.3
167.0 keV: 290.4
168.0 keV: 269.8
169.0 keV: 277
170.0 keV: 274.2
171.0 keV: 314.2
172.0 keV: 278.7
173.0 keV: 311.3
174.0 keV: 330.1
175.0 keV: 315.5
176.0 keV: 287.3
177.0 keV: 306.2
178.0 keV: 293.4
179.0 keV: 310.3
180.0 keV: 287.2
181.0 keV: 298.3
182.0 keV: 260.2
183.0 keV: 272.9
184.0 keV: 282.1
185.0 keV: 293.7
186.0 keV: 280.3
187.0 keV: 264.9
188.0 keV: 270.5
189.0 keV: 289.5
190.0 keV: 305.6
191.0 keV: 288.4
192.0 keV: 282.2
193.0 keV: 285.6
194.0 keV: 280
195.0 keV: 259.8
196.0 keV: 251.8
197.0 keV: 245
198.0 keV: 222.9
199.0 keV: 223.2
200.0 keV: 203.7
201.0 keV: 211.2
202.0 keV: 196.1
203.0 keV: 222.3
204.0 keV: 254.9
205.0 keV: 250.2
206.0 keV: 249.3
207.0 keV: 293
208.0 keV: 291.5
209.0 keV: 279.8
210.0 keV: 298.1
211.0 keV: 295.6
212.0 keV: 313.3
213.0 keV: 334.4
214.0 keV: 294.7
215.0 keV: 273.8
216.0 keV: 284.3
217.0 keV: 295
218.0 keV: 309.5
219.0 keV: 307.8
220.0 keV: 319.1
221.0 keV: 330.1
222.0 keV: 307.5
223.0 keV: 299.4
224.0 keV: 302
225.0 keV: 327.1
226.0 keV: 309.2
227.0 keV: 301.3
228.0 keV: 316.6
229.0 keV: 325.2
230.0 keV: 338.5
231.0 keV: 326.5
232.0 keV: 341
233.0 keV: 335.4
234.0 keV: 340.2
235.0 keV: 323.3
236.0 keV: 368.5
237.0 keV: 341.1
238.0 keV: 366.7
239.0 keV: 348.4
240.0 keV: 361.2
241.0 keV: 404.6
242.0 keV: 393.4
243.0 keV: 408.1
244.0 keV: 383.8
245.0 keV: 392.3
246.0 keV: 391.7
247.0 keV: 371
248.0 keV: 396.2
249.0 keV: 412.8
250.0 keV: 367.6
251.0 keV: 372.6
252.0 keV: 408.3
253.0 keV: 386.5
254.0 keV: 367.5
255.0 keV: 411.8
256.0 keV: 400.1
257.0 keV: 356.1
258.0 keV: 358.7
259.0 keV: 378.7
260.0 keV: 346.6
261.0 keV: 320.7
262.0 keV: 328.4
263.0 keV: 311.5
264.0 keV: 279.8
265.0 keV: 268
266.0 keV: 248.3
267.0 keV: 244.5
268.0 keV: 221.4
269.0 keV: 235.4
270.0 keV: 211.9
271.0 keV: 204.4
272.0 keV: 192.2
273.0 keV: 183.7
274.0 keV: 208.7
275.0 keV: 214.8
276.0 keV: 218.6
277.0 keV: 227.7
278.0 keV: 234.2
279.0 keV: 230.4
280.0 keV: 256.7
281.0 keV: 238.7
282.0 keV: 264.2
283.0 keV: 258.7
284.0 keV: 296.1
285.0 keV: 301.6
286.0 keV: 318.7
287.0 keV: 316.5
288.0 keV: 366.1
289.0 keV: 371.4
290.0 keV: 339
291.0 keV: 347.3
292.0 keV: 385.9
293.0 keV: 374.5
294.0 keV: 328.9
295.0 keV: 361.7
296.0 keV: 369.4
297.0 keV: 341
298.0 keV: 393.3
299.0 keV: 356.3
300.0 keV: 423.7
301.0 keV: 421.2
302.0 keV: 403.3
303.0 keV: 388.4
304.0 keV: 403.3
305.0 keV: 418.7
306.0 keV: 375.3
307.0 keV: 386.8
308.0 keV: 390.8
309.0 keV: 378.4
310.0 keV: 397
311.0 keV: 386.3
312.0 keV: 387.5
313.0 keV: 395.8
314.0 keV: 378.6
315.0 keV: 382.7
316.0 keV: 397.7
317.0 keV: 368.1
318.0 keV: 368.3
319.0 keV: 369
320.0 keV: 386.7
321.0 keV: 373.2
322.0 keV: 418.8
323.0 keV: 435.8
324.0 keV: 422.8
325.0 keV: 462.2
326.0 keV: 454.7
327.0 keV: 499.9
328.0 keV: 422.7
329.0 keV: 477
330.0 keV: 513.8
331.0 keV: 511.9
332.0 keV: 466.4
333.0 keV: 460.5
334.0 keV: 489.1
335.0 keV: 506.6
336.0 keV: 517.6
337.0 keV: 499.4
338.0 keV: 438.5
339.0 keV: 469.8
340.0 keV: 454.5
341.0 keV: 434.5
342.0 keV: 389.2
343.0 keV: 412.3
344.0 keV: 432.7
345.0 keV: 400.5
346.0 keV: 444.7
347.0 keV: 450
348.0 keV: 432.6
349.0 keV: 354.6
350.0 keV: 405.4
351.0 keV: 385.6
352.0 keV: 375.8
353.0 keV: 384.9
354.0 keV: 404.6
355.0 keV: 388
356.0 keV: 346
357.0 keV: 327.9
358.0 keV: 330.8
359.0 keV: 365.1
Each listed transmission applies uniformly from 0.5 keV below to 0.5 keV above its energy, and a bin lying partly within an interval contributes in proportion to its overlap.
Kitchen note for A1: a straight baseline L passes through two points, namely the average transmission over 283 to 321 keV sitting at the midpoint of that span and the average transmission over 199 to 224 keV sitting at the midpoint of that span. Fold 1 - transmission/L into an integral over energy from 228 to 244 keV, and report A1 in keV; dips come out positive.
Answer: -2.6 keV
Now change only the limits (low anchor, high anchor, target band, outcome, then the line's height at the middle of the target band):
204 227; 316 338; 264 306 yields 9.7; 391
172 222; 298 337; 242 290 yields 6.5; 361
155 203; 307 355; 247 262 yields -1.1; 350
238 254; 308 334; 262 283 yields 8.5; 398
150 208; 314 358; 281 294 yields 1.8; 378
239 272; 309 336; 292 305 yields 0.5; 397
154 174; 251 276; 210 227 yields -0.9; 290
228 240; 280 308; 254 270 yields 1.6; 347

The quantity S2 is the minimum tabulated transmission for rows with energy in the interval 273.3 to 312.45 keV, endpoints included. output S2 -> 208.7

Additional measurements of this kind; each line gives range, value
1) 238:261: 320.7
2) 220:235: 299.4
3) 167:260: 196.1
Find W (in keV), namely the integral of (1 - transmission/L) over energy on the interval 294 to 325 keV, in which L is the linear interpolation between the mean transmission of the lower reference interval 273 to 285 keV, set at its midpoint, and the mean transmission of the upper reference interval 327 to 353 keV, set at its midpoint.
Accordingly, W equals -4.4 keV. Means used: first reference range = 241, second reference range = 446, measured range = 390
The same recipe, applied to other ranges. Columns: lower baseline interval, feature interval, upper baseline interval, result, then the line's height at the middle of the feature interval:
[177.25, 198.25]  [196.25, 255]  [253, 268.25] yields -2.9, 303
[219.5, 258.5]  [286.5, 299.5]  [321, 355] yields 1.5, 403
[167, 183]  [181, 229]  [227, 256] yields 6.9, 327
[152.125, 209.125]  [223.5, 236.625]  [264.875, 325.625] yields -1.2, 300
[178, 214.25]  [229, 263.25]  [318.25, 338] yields -2.6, 341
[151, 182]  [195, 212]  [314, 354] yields 3.6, 318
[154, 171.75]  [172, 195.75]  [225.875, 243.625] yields 0.9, 301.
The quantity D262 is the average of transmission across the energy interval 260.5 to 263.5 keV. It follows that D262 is 320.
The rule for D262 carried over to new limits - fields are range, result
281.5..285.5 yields 280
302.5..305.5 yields 403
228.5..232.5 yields 333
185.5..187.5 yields 273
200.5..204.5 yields 221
